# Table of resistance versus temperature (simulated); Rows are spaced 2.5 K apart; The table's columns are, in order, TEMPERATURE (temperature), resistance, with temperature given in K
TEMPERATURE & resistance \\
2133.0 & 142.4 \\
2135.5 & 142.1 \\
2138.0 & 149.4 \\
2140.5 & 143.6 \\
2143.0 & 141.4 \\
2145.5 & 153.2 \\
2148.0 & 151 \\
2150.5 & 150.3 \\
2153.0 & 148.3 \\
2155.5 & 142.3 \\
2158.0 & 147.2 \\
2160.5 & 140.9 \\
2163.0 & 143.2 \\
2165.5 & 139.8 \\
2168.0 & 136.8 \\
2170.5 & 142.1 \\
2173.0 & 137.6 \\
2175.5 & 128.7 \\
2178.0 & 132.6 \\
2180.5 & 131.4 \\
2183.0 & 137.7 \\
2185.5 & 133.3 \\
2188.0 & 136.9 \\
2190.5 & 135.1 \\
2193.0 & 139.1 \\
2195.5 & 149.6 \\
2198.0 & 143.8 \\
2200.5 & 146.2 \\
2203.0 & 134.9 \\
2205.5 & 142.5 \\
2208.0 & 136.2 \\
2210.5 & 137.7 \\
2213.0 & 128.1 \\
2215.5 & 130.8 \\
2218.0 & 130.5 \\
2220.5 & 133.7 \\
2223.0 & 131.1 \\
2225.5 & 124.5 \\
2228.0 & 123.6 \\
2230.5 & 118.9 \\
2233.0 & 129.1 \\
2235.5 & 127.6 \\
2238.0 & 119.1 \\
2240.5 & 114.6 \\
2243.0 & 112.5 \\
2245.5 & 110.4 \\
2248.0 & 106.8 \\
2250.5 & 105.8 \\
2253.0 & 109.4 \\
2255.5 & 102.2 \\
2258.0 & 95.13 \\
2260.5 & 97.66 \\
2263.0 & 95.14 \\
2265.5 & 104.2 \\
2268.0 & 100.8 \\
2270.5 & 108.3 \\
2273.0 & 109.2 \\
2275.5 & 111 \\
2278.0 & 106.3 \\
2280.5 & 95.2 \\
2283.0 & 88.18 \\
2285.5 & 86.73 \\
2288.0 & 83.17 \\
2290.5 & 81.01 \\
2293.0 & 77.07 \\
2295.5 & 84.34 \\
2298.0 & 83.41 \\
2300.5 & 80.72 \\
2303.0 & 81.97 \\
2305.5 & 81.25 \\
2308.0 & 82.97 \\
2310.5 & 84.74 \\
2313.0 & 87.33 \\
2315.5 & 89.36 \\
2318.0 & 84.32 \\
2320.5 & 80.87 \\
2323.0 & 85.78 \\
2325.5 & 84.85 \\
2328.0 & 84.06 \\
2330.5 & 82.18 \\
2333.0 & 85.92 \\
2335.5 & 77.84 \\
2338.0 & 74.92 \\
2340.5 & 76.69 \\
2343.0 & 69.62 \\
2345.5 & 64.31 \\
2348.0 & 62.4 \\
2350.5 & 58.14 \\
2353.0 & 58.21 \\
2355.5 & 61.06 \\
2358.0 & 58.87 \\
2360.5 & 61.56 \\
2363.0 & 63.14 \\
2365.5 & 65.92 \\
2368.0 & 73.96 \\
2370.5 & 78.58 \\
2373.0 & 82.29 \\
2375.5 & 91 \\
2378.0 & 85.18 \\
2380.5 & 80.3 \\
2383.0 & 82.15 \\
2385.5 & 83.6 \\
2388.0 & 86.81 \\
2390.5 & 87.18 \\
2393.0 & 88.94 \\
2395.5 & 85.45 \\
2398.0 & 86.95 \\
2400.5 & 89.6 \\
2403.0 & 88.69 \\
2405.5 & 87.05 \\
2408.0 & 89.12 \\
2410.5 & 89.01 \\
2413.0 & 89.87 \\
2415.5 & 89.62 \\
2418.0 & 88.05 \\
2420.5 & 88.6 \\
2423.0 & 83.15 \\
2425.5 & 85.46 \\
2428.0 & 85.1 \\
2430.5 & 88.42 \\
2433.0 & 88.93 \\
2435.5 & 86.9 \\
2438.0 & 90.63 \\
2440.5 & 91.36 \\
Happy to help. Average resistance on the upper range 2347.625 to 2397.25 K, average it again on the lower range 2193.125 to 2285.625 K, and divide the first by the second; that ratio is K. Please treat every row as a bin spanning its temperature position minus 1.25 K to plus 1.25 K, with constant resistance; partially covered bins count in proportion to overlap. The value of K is 0.64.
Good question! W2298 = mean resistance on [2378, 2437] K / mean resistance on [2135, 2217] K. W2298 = 0.62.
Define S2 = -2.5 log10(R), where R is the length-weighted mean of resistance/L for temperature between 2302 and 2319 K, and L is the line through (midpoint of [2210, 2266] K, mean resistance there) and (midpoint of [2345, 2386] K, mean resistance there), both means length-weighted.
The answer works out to 0.08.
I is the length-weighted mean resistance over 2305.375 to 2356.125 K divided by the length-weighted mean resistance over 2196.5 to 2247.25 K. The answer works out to 0.60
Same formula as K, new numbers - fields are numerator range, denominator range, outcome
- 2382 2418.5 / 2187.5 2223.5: 0.64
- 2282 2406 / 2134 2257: 0.60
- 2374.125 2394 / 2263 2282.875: 0.83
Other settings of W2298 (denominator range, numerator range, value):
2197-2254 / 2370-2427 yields 0.69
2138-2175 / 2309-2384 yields 0.53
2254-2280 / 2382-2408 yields 0.84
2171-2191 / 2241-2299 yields 0.73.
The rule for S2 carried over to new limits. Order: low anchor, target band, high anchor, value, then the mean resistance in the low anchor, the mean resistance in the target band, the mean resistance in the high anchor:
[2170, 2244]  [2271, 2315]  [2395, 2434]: 0.270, 132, 88.9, 87.7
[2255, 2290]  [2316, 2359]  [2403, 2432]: 0.257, 98.3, 73.9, 87.6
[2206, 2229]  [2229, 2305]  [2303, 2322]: 0.065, 131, 101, 84.3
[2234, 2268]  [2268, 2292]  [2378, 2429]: 0.078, 108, 96.6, 86.7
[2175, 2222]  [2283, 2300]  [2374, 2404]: 0.325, 136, 82.9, 86.3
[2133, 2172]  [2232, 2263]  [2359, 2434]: 0.103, 145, 110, 83.7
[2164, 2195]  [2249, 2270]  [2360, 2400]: 0.126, 136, 102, 80.7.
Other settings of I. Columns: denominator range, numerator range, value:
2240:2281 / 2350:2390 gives 0.70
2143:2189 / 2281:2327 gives 0.60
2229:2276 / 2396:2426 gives 0.80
